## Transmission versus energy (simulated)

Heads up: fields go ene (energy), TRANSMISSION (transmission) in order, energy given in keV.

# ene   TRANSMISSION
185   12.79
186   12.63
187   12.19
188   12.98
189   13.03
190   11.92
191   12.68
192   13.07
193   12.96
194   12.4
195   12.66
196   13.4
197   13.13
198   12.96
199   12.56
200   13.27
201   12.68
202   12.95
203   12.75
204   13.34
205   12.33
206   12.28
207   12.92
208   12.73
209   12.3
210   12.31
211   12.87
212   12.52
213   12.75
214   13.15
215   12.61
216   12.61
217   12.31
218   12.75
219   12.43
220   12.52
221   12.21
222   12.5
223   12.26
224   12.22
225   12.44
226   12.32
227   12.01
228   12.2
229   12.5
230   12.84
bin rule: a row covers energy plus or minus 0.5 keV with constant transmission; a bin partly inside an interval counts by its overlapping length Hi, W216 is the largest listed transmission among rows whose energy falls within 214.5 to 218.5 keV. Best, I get 12.75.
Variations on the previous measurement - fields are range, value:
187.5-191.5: 13.03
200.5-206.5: 13.34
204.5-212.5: 12.92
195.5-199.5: 13.4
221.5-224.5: 12.5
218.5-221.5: 12.52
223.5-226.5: 12.44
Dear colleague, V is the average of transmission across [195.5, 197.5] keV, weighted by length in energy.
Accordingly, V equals 13.3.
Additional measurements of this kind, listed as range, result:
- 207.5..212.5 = 12.5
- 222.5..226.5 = 12.3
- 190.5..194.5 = 12.8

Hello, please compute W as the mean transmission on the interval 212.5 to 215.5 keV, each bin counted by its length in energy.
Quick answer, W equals 12.8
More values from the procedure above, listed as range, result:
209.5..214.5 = 12.7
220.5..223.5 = 12.3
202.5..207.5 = 12.7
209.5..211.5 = 12.6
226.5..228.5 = 12.1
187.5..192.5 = 12.7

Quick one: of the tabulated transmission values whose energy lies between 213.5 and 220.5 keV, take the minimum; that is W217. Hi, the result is 12.31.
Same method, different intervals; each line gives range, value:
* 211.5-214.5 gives 12.52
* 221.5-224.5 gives 12.22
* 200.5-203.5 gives 12.68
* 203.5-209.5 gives 12.28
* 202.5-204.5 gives 12.75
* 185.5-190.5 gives 11.92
